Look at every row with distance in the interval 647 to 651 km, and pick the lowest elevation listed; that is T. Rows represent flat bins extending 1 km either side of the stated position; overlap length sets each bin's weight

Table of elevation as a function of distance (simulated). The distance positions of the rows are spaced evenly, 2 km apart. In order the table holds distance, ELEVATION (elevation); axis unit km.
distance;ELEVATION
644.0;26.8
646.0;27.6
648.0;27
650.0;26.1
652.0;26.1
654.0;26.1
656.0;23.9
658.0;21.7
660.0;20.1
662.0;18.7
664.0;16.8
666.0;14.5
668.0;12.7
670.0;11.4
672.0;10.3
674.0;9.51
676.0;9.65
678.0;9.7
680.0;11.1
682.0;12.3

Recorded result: 26.1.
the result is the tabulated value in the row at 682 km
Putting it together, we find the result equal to 12.3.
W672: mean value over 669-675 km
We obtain 10.4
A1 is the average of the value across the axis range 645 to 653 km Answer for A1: 26.7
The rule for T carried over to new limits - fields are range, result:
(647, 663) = 18.7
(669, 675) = 9.51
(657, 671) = 11.4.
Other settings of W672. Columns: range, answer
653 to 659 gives 23.9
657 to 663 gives 20.2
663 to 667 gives 15.7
